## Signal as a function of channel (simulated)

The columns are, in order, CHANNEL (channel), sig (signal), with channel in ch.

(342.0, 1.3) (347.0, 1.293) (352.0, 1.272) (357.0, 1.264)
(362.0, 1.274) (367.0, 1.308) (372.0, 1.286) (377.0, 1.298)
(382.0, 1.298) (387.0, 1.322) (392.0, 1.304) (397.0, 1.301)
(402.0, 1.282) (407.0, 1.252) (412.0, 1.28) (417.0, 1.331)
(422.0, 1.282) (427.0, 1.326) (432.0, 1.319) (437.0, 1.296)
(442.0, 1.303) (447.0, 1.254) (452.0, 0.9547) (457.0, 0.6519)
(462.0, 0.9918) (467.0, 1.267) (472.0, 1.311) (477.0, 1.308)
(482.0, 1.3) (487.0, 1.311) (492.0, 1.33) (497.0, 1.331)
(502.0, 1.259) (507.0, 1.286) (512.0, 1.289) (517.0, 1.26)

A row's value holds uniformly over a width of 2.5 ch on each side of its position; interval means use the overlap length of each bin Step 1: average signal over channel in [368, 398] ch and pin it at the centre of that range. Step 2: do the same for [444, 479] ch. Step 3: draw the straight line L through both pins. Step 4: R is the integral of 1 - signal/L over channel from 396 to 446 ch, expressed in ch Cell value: -3.7 ch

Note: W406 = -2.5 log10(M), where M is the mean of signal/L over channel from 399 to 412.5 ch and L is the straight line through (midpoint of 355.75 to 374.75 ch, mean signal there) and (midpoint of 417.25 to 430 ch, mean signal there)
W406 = 0.03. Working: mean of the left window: 1.28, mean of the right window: 1.31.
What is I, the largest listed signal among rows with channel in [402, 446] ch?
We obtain 1.331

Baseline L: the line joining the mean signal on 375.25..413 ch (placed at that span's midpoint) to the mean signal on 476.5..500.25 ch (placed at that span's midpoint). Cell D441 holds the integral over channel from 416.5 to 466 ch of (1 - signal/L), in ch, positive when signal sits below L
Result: 5.16 ch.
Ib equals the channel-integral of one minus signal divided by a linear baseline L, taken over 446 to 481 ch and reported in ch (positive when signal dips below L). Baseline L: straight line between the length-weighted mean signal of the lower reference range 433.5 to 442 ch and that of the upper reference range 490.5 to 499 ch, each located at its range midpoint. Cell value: 5.5 ch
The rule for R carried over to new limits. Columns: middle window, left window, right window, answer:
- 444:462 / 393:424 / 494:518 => 4.47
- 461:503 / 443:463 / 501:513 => -4.98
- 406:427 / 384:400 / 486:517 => 0.19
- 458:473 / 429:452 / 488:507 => 1.81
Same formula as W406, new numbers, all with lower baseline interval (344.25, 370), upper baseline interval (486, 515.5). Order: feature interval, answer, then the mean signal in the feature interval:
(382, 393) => -0.02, 1.31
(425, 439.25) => -0.02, 1.31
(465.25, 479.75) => 0.00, 1.3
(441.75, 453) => 0.11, 1.17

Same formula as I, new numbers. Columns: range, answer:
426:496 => 1.33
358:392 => 1.322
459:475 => 1.311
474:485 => 1.308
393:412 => 1.301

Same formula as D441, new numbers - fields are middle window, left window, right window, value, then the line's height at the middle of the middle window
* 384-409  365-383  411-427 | 0.1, 1.3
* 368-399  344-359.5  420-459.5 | -1.6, 1.24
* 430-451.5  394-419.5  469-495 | 0.6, 1.3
